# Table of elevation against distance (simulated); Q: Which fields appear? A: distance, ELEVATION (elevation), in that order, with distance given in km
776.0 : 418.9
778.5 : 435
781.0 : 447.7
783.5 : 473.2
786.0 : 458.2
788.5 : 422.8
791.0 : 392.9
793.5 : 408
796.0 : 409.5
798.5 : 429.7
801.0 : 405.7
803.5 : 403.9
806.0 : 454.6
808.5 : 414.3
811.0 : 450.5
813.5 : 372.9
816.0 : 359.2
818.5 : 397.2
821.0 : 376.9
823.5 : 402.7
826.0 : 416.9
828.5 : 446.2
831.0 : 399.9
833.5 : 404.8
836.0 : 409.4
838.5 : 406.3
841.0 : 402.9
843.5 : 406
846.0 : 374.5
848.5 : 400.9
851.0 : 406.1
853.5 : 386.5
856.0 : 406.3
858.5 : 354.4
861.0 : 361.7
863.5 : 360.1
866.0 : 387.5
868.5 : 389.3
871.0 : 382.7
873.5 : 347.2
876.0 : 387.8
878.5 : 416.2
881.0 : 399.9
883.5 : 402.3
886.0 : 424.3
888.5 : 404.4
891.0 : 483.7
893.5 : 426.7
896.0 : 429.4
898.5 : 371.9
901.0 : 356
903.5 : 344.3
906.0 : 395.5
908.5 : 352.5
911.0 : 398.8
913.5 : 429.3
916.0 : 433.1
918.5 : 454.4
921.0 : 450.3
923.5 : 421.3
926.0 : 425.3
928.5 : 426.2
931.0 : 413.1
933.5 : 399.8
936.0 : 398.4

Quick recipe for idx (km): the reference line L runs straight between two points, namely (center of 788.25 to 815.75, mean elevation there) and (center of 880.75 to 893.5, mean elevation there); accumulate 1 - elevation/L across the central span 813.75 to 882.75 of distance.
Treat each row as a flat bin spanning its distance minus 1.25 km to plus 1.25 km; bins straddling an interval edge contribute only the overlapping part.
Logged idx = 4.5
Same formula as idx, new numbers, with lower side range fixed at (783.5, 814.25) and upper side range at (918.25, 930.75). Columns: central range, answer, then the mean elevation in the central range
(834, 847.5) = 0.8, 400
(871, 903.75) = 2.2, 401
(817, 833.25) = 0.7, 406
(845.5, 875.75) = 3.3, 380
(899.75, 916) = 1.8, 384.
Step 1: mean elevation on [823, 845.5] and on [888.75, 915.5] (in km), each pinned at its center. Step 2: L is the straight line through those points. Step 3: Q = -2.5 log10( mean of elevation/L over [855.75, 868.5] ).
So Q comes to 0.09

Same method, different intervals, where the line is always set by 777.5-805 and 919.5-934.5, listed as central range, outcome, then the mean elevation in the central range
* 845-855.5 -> 0.084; 393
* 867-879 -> 0.113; 383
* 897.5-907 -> 0.160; 366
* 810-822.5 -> 0.094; 390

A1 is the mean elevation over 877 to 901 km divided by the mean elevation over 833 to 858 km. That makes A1 1.04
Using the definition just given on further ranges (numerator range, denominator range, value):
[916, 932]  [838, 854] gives 1.09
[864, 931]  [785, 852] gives 0.99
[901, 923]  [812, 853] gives 1.01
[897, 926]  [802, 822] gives 0.99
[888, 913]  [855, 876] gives 1.06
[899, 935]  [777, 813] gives 0.95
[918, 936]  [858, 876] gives 1.14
